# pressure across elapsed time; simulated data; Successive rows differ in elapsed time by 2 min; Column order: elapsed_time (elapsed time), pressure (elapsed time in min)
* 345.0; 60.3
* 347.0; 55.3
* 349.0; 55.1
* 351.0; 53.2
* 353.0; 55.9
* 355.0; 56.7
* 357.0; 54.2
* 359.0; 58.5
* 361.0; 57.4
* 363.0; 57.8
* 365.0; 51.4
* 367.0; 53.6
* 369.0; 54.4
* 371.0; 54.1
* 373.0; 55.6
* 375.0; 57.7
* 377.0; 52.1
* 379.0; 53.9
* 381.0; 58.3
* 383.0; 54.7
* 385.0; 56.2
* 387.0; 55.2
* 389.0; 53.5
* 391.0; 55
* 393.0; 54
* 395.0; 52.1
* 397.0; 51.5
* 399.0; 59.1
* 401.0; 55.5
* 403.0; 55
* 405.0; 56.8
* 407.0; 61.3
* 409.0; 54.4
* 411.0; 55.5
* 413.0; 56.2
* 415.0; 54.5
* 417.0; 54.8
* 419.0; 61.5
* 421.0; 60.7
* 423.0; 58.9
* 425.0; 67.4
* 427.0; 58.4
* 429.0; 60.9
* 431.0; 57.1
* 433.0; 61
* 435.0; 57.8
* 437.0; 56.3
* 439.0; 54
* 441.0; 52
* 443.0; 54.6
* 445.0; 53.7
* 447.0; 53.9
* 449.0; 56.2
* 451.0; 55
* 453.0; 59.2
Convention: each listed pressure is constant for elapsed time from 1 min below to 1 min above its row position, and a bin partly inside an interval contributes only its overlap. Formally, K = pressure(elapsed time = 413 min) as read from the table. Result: 56.2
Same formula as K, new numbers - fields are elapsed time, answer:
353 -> 55.9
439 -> 54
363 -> 57.8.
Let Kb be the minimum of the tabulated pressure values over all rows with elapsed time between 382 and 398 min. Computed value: 51.5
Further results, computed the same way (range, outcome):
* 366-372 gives 53.6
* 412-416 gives 54.5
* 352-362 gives 54.2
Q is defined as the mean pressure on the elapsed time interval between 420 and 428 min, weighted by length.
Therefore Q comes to 61.4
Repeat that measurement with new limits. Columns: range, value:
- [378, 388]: 55.7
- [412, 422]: 57.5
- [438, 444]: 53.5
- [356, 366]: 55.9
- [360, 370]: 54.9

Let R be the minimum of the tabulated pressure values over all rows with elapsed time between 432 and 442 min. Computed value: 52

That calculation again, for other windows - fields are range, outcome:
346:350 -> 55.1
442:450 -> 53.7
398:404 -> 55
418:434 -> 57.1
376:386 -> 52.1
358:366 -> 51.4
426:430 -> 58.4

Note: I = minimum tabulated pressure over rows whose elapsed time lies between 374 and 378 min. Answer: 52.1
